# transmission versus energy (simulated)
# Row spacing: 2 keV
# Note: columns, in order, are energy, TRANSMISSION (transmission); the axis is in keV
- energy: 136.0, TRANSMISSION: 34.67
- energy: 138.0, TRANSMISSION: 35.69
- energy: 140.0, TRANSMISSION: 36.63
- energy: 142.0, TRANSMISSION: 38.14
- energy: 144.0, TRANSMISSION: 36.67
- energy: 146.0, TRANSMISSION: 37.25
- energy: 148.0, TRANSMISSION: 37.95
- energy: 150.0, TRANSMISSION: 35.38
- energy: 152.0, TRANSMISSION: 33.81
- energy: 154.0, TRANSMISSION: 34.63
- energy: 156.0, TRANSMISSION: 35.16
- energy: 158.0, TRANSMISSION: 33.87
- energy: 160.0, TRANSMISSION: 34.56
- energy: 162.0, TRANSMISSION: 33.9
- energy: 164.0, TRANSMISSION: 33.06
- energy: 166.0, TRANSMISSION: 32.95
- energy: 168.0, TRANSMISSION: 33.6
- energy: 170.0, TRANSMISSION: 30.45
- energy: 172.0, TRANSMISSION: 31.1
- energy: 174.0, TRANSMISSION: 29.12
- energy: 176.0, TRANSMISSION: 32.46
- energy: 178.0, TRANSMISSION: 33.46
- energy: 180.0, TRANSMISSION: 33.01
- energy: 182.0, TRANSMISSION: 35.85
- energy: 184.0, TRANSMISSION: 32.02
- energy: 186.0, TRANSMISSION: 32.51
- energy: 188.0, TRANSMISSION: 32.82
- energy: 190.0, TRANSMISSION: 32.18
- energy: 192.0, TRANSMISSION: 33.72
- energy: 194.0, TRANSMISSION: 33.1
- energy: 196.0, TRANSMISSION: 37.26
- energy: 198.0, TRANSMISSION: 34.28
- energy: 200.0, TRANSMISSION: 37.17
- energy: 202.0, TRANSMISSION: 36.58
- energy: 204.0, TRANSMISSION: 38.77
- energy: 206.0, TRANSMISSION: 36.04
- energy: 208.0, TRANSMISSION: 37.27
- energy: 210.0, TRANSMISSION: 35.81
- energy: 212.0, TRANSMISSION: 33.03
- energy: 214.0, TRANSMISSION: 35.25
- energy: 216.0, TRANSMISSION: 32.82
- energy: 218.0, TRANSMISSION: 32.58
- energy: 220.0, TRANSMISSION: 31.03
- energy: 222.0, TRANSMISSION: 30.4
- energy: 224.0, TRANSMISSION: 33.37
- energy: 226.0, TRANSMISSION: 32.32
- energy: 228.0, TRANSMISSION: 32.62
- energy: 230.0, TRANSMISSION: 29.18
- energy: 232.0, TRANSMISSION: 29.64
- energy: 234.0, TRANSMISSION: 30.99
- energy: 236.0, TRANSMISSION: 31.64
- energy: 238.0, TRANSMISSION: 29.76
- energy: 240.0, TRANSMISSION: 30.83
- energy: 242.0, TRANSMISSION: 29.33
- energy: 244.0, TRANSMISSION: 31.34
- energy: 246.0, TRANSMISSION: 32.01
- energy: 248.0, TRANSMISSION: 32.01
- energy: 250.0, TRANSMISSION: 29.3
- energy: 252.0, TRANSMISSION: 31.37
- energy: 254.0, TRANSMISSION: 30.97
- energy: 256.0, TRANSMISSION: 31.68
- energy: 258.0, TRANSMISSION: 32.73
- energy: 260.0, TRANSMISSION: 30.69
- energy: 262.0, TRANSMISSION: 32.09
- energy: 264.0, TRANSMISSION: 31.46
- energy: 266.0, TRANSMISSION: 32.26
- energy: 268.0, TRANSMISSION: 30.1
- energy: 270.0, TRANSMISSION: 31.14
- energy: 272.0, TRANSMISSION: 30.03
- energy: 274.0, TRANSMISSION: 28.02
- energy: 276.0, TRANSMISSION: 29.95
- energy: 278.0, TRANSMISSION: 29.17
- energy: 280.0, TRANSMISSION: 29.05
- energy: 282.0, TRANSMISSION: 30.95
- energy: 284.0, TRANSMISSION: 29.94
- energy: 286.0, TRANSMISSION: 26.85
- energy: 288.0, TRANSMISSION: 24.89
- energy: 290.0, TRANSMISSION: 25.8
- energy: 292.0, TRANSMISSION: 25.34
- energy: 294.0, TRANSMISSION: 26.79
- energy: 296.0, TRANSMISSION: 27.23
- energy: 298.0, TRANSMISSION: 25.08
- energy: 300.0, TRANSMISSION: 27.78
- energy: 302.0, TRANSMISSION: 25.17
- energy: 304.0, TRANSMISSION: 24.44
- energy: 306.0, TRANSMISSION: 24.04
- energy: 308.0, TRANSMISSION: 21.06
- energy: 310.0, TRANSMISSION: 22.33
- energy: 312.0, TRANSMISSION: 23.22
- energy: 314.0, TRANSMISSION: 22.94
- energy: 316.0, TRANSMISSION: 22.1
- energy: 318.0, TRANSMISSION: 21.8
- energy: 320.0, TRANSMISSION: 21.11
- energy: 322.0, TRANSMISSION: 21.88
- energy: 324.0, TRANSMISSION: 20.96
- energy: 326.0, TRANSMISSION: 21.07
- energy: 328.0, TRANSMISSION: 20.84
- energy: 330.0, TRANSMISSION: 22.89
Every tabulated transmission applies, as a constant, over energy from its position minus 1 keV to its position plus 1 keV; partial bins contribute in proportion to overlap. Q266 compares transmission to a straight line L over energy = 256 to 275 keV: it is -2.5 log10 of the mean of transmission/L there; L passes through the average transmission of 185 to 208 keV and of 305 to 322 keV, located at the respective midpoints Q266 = -0.13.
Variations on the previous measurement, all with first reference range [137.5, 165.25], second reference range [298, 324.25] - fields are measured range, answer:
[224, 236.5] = -0.067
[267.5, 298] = -0.117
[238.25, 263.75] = -0.126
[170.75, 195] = 0.014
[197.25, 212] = -0.161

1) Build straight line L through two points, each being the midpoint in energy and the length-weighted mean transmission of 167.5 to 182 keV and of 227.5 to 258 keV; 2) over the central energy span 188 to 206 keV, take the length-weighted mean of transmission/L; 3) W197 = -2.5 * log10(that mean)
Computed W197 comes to -0.12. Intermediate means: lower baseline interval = 32.1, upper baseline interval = 30.9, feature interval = 35.3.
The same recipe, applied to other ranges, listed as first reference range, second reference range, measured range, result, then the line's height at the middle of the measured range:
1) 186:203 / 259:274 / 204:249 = 0.018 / 32.9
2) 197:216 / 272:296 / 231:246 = 0.068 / 32.6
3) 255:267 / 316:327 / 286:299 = 0.019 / 26.4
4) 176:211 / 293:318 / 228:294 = -0.061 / 28.4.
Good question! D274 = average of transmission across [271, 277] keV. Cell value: 29.3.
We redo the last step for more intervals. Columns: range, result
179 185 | 33.6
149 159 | 34.6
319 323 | 21.5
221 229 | 32.2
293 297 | 27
